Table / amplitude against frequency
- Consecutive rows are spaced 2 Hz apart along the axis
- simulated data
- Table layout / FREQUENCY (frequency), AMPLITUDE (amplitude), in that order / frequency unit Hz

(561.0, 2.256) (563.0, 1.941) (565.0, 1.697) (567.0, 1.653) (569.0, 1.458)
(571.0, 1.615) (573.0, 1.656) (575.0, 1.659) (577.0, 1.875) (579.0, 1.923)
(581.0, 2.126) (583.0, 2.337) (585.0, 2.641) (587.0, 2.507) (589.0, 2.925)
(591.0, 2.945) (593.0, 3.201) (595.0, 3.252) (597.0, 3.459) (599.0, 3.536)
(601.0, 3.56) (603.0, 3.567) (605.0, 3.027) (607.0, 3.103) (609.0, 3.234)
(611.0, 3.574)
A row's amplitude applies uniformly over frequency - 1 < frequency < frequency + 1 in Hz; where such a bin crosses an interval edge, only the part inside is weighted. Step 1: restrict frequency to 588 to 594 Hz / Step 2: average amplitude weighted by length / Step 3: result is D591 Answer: 3.02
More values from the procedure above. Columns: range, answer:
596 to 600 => 3.5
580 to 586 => 2.37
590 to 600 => 3.28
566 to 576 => 1.61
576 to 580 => 1.9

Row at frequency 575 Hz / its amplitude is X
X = 1.659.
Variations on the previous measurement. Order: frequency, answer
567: 1.653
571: 1.615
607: 3.103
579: 1.923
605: 3.027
